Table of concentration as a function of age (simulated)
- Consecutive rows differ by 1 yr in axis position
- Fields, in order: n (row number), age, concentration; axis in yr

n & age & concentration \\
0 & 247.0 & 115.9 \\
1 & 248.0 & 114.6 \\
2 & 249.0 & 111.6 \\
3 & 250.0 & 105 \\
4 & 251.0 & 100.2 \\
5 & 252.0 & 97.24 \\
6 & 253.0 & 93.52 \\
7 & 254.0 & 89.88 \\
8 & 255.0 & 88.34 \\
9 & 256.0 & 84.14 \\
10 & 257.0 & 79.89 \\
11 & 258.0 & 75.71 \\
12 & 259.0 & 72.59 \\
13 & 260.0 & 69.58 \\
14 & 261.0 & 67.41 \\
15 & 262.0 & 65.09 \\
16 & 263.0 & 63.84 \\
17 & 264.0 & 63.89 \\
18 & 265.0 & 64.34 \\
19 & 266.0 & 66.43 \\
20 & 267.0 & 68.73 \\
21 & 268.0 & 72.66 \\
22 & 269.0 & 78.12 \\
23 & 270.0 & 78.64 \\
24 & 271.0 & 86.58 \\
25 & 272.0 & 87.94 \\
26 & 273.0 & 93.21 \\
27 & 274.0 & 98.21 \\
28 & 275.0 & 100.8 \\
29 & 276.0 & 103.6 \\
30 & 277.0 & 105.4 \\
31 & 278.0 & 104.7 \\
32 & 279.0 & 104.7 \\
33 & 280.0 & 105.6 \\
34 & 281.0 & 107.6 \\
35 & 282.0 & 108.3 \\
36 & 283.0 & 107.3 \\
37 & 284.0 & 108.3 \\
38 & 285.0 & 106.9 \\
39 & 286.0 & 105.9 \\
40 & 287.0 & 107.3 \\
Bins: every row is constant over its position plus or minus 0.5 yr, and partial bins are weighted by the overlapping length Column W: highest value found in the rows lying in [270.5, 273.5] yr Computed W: 93.21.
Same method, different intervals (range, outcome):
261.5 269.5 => 78.12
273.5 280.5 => 105.6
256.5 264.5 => 79.89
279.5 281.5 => 107.6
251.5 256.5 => 97.24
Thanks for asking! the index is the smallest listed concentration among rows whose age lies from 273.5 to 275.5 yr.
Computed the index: 98.21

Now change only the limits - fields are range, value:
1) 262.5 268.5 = 63.84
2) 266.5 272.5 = 68.73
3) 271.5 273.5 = 87.94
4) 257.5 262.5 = 65.09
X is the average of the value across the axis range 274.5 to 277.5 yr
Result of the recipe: 103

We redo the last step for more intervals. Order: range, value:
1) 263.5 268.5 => 67.2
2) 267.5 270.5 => 76.5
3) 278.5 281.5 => 106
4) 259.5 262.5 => 67.4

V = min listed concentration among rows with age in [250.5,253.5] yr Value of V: 93.52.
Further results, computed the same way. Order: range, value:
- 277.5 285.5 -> 104.7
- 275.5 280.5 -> 103.6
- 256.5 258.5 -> 75.71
